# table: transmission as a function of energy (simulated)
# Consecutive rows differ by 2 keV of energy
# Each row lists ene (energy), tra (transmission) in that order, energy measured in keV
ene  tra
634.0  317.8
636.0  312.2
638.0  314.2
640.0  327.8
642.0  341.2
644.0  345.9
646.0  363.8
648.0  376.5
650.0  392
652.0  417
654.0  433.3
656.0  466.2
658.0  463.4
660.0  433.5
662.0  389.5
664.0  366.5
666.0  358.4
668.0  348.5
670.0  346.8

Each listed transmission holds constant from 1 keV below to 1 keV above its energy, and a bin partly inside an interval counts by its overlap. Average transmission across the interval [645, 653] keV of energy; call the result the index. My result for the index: 387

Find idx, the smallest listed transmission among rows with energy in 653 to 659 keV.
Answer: 433.3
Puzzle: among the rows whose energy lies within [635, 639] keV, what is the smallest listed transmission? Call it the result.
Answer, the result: 312.2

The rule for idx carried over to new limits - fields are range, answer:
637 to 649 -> 314.2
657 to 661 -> 433.5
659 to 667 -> 358.4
